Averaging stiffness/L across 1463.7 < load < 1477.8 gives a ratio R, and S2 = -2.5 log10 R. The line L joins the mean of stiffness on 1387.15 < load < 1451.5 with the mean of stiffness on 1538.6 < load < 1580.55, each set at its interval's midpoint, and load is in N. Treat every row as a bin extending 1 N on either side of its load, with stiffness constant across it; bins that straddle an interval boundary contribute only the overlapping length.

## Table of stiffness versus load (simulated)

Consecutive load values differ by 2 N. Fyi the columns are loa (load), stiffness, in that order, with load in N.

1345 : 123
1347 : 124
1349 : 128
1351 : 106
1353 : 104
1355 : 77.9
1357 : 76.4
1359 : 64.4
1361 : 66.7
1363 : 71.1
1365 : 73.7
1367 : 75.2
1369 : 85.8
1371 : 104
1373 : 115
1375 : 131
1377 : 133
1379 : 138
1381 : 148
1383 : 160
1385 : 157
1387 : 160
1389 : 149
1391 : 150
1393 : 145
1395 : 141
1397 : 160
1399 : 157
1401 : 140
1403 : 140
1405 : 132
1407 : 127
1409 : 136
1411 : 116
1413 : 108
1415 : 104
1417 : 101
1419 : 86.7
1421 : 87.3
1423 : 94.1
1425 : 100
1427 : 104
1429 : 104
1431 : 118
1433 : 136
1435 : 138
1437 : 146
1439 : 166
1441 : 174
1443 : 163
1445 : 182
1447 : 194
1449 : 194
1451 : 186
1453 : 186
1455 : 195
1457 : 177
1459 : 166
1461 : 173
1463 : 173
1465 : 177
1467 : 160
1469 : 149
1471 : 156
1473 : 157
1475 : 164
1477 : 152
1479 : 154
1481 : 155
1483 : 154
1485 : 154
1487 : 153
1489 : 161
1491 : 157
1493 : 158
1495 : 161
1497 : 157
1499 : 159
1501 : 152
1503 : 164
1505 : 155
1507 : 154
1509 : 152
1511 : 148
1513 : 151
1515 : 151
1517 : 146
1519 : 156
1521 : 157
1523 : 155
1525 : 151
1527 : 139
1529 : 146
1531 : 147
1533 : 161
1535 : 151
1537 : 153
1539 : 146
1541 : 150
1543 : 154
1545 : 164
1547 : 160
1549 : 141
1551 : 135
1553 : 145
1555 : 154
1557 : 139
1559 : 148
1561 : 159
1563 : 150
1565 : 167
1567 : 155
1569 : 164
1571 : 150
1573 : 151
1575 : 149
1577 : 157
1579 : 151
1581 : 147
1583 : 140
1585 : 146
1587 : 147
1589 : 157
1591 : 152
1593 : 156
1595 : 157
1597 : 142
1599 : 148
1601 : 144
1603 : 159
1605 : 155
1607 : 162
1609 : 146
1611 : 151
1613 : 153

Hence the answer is -0.13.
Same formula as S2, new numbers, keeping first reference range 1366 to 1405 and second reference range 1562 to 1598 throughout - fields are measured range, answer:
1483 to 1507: -0.09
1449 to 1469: -0.23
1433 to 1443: -0.10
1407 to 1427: 0.30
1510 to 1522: -0.03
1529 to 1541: -0.02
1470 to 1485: -0.09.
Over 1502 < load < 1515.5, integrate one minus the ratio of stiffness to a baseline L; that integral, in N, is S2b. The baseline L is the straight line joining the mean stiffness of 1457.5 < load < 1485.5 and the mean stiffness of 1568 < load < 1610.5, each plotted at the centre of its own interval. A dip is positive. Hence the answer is 0.4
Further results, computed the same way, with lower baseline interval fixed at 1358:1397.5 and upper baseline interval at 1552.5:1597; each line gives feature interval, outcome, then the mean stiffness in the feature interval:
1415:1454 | -2.65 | 139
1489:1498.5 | -1.33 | 159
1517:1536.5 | -0.95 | 151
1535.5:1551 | -0.49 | 151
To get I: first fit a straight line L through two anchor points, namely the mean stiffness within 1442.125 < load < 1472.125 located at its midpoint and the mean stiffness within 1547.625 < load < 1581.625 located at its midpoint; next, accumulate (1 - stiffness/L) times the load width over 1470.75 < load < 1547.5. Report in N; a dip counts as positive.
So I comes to 4.3 N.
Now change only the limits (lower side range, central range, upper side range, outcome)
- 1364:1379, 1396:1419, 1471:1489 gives -1.16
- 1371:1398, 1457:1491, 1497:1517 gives -2.09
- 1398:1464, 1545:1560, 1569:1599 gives 0.17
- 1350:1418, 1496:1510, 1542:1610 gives -1.70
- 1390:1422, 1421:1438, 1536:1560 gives 1.95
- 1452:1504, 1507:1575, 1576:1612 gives 2.08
